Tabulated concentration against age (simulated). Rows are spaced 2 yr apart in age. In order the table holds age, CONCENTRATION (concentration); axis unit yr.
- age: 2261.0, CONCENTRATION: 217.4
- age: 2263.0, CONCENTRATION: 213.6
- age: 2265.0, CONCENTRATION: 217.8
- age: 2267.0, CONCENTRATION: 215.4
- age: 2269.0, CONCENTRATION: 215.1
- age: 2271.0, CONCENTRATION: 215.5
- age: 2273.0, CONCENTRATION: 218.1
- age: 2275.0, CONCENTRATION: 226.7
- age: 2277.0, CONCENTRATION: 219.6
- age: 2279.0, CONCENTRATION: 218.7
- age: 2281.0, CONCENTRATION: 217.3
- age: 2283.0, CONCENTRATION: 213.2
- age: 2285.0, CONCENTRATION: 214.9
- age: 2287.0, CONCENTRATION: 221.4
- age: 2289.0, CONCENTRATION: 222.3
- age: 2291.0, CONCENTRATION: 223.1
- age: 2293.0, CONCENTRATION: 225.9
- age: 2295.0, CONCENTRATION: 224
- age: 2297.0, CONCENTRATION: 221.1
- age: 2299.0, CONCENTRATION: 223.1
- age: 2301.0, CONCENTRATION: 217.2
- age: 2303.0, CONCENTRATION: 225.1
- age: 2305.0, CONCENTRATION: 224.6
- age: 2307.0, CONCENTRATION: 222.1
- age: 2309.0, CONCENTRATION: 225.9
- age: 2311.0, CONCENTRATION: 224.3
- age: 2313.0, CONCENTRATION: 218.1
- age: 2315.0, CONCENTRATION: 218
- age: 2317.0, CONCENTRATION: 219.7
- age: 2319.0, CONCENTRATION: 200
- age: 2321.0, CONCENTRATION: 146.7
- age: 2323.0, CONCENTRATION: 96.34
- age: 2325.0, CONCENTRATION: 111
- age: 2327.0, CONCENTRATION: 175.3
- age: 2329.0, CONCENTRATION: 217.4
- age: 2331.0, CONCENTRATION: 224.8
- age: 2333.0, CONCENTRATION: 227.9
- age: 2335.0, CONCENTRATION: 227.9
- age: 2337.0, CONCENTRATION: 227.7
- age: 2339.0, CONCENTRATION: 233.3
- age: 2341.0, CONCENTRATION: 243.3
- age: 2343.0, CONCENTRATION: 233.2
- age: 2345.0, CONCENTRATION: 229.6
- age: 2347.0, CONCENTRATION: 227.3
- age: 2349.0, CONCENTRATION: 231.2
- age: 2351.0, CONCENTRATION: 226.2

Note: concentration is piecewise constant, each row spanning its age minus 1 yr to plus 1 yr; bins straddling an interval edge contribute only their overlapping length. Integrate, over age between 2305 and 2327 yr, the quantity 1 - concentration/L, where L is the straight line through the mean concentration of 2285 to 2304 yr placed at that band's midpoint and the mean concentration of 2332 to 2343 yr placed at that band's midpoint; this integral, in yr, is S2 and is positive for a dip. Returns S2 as 3.64 yr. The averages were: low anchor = 222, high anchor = 232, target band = 189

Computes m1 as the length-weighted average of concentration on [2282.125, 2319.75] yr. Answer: 220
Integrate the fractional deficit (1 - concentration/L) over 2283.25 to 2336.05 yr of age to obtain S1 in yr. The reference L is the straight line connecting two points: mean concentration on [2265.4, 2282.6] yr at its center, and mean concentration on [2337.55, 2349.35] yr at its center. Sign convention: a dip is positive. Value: 4.2 yr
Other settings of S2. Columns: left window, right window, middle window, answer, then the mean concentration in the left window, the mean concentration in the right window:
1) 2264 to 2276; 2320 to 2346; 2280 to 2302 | -0.9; 218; 200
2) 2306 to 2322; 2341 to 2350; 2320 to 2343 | 2.8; 209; 232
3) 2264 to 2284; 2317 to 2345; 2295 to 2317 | -1.5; 218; 199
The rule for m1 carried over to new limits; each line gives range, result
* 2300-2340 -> 204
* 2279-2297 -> 220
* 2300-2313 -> 223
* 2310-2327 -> 179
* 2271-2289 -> 219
